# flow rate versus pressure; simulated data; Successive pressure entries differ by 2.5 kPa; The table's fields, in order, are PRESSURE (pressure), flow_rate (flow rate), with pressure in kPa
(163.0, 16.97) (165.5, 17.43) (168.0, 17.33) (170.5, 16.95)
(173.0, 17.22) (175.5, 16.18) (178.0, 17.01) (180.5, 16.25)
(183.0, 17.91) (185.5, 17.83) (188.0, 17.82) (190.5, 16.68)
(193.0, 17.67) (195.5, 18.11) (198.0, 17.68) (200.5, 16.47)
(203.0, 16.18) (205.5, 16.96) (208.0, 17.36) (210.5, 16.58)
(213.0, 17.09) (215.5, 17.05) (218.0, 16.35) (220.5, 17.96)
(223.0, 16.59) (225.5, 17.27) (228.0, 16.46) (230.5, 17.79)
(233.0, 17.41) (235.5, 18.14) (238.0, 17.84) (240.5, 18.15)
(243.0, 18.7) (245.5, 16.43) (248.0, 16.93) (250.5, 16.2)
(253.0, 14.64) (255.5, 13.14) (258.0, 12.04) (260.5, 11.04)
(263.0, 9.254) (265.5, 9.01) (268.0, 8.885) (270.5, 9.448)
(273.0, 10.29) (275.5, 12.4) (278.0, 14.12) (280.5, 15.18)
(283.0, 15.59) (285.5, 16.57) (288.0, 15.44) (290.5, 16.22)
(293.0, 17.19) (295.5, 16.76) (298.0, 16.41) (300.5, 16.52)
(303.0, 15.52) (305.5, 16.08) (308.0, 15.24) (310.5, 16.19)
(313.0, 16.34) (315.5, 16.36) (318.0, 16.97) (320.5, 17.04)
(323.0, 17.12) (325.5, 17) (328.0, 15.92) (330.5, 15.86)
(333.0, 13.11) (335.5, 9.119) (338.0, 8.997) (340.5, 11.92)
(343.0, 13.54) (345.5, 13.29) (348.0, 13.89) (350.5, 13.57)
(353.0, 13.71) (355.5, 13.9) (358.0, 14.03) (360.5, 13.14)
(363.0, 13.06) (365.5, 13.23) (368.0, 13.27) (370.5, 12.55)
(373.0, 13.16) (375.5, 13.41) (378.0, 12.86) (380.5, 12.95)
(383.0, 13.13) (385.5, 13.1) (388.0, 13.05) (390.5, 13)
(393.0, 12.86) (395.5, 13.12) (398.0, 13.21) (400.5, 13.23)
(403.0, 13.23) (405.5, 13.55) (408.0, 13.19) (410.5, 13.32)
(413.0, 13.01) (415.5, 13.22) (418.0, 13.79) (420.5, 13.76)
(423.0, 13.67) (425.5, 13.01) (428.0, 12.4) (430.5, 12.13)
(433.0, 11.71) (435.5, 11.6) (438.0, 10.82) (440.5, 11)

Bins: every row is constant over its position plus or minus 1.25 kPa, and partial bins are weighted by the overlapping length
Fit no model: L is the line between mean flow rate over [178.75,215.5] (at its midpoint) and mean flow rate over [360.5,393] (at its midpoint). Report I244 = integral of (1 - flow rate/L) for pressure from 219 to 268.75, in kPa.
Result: 2.8 kPa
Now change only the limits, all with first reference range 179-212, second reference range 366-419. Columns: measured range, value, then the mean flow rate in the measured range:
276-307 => -1.3 kPa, 15.9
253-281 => 7.7 kPa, 11.4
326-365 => 2.5 kPa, 13.2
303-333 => -3.1 kPa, 16.2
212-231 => -0.4 kPa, 17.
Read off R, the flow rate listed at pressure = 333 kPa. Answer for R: 13.11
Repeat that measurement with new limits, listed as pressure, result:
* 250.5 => 16.2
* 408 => 13.19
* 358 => 14.03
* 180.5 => 16.25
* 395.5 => 13.12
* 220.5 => 17.96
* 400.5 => 13.23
